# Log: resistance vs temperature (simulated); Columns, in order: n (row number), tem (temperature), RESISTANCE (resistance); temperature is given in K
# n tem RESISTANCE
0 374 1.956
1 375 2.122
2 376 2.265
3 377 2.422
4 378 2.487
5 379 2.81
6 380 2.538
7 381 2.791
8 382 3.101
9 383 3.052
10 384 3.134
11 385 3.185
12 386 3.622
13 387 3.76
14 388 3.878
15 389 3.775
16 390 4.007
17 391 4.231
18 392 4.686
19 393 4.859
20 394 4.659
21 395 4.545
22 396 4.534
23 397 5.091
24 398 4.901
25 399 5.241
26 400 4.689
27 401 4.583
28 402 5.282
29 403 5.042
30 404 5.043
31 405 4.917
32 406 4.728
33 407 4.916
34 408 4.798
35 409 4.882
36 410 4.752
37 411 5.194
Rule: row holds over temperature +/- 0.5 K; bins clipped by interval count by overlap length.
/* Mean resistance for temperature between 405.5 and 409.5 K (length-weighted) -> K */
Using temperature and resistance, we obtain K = 4.83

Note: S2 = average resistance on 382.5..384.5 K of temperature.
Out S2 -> 3.09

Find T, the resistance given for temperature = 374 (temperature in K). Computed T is 1.956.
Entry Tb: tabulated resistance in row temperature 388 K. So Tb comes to 3.878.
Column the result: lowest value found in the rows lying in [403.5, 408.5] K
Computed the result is 4.728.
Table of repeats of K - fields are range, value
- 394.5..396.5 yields 4.54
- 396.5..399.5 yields 5.08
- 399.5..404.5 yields 4.93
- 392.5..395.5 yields 4.69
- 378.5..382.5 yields 2.81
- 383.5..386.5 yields 3.31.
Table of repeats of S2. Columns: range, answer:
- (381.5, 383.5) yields 3.08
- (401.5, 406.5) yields 5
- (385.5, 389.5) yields 3.76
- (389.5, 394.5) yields 4.49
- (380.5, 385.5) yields 3.05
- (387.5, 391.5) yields 3.97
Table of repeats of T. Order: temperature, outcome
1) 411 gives 5.194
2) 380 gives 2.538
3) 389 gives 3.775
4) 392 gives 4.686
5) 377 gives 2.422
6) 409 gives 4.882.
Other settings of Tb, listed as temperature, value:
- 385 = 3.185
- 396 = 4.534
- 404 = 5.043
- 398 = 4.901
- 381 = 2.791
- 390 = 4.007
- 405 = 4.917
